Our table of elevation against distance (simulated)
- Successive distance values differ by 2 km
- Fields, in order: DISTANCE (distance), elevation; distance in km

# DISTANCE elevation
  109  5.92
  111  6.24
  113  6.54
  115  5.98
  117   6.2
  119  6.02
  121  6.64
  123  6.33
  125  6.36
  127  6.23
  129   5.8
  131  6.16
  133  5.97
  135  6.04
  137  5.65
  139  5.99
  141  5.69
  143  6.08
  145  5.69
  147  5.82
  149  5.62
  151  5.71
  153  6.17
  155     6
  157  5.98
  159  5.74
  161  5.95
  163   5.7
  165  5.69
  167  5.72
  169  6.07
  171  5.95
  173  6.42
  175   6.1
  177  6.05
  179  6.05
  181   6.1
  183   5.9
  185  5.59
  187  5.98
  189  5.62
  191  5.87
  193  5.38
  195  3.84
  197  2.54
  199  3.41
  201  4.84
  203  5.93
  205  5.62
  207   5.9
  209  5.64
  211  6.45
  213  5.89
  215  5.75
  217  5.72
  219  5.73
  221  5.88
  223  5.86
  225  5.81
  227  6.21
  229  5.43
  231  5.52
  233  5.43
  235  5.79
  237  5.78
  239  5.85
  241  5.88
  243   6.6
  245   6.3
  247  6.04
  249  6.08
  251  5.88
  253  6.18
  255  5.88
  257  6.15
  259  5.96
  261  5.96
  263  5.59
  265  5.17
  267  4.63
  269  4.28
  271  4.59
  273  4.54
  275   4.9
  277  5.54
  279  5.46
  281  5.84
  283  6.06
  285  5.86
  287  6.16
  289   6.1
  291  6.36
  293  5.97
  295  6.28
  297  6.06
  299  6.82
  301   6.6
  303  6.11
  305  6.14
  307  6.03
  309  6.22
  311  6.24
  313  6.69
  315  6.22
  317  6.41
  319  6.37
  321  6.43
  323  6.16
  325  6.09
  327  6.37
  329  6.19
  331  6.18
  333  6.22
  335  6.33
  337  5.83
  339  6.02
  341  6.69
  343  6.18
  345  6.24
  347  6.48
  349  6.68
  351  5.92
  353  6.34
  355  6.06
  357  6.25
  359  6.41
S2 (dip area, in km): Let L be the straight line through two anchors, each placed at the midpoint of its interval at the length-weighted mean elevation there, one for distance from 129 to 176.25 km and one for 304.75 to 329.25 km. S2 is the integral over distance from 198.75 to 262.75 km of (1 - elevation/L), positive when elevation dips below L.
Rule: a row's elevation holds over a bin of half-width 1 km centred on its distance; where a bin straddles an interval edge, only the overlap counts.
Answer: 2.8 km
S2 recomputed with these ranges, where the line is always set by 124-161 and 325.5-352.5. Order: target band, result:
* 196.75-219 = 2.5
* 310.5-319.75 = -0.3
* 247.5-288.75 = 3.9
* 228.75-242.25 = 0.9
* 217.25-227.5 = 0.3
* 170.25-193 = 0.2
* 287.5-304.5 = -0.3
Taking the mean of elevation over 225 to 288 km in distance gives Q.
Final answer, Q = 5.66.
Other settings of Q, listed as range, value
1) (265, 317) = 5.83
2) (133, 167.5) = 5.84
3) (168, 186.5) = 6.02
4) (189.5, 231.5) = 5.39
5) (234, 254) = 6.04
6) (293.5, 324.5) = 6.31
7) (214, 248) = 5.86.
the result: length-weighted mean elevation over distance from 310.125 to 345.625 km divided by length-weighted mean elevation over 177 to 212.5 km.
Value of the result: 1.17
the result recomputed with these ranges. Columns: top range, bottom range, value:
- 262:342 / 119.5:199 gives 1.03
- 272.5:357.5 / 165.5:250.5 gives 1.08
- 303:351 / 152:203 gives 1.13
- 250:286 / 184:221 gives 1.03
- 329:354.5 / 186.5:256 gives 1.11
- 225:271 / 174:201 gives 1.09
